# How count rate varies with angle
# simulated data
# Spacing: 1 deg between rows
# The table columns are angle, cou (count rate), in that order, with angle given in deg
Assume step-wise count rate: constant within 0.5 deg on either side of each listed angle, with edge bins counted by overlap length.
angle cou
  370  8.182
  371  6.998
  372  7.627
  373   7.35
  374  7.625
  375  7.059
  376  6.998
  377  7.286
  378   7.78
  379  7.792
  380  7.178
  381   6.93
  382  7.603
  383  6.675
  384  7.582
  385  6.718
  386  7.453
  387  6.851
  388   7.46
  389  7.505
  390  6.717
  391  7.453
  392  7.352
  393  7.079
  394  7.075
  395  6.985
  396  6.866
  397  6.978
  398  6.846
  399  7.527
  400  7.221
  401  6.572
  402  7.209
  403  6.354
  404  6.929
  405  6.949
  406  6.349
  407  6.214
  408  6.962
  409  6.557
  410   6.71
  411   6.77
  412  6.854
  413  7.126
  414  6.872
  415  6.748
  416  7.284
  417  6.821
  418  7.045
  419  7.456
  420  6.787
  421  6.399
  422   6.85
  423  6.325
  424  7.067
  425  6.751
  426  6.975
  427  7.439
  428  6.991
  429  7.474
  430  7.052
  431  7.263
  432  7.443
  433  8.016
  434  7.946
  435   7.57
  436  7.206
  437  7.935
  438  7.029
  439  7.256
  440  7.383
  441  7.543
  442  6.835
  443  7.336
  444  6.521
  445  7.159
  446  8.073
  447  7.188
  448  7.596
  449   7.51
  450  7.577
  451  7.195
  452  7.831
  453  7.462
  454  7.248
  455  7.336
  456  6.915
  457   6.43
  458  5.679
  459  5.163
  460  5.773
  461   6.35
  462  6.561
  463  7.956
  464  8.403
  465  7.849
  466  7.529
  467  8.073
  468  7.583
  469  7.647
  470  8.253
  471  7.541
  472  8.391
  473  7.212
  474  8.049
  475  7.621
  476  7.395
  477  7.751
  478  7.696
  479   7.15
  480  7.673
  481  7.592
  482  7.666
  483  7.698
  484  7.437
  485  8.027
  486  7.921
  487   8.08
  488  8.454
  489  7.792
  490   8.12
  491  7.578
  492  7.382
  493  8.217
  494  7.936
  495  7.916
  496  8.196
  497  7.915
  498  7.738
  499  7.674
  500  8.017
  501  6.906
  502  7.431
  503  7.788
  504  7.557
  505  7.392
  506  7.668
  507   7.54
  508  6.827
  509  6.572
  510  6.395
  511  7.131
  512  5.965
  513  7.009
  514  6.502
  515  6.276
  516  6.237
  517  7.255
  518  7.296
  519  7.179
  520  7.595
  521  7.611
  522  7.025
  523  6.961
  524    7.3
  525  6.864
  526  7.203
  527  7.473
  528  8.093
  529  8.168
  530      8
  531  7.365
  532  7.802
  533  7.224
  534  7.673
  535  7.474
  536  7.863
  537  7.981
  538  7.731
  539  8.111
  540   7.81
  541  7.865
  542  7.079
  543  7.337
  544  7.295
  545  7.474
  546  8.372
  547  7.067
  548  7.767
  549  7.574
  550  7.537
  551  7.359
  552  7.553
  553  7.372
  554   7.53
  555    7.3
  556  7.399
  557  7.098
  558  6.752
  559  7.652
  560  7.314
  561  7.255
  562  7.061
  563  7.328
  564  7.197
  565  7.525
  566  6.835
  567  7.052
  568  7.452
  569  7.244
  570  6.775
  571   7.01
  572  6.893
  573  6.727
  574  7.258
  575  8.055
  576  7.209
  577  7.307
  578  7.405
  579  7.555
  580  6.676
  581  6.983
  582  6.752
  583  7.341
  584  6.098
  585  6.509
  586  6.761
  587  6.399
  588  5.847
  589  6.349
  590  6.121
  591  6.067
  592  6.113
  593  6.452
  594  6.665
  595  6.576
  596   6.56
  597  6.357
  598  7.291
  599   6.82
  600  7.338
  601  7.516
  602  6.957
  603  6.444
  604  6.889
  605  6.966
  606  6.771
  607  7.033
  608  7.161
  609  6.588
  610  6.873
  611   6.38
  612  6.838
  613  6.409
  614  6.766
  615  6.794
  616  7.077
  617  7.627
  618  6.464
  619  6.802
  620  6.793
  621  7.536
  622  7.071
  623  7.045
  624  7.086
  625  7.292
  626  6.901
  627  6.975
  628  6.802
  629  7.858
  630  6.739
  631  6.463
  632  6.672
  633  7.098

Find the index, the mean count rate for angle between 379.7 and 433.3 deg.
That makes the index 7.01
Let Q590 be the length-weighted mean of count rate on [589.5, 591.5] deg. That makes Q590 6.09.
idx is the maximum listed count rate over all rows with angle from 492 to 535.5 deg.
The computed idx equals 8.217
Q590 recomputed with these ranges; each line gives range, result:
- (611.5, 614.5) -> 6.67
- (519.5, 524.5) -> 7.3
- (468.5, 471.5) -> 7.81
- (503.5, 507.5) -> 7.54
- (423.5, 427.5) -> 7.06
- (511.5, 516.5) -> 6.4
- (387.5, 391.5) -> 7.28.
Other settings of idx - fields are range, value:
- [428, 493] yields 8.454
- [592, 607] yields 7.516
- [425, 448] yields 8.073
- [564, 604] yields 8.055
